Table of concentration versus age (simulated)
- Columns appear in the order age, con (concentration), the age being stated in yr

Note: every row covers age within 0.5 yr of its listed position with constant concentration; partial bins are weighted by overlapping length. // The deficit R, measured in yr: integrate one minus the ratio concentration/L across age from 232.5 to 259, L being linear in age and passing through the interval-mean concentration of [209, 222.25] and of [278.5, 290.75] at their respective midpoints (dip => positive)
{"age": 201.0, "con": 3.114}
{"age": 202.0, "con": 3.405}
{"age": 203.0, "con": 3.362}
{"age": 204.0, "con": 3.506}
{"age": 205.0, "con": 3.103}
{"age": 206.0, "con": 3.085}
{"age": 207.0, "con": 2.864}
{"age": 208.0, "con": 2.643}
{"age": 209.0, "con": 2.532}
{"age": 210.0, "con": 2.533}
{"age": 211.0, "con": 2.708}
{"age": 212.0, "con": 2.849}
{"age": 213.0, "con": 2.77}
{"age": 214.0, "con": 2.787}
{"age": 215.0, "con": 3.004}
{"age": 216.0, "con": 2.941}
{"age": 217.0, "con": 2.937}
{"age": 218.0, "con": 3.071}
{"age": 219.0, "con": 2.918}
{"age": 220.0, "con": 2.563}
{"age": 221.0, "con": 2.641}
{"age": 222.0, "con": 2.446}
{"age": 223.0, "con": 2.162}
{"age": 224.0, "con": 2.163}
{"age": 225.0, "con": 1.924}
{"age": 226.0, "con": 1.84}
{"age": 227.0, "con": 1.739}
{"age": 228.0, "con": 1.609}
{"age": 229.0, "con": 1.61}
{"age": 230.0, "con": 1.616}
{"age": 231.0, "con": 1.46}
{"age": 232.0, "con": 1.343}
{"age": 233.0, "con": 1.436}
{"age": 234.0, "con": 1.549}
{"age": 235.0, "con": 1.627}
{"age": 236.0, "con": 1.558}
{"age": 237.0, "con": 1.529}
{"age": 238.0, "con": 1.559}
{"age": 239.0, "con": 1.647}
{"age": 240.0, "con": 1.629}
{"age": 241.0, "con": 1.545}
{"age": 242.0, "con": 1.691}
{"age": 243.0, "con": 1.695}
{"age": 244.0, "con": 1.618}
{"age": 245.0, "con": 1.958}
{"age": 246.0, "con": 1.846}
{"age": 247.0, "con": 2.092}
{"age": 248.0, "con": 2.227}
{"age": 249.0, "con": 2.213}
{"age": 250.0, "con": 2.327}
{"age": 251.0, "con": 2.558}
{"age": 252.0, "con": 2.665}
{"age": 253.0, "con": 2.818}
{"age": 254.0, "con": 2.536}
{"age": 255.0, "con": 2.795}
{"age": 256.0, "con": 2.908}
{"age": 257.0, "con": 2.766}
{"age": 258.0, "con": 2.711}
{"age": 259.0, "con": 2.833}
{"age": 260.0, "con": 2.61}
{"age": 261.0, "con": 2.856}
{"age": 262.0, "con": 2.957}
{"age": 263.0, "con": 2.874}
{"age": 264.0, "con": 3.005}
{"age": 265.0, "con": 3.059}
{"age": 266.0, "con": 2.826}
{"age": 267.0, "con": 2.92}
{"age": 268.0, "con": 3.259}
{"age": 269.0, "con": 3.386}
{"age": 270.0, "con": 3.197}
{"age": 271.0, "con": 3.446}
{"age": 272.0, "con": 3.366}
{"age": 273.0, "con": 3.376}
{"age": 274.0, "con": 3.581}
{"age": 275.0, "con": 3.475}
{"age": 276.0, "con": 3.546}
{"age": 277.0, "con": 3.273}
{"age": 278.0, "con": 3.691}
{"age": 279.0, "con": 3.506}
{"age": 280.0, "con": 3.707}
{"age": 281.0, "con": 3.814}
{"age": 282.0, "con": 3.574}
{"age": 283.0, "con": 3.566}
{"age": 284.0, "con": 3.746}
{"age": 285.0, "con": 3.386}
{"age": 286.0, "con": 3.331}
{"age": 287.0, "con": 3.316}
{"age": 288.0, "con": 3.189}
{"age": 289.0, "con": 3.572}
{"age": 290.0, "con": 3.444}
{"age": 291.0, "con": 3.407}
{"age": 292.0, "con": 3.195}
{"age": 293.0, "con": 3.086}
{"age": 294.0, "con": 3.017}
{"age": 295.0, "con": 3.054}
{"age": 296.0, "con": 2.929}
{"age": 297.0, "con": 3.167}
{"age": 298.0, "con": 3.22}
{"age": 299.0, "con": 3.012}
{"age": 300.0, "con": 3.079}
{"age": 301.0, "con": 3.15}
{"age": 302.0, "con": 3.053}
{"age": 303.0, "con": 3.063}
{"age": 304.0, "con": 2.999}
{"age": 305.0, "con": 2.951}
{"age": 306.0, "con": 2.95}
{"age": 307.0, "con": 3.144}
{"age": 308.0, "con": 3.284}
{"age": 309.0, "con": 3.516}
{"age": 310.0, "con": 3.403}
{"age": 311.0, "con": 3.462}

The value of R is 8.87 yr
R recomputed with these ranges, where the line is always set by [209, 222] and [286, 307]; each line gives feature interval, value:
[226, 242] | 7.21 yr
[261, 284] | -2.21 yr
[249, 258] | 0.94 yr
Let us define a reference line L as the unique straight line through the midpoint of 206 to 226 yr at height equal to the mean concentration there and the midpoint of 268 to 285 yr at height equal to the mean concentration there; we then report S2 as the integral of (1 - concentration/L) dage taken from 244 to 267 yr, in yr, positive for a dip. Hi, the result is 4.4 yr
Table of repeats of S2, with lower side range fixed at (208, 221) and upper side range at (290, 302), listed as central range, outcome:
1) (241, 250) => 3.1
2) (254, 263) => 0.5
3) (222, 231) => 3.1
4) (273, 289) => -2.3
